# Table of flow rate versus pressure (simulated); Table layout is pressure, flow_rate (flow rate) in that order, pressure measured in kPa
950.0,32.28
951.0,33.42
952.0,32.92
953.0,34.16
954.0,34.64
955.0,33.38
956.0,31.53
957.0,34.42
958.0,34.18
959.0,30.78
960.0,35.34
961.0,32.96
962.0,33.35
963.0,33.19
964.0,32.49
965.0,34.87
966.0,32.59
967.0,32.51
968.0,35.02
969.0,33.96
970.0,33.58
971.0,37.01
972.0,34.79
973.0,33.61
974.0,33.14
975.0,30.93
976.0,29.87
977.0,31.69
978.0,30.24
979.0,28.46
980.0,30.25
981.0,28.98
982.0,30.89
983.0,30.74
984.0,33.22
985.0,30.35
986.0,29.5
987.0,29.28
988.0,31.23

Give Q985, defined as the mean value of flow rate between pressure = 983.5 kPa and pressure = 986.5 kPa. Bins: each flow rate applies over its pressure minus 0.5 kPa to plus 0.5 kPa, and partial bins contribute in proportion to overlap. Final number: 31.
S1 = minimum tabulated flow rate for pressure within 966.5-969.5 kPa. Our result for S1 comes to 32.51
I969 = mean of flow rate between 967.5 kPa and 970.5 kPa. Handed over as 34.2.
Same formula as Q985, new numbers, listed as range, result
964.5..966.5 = 33.7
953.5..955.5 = 34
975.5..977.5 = 30.8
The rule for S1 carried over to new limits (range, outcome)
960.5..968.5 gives 32.49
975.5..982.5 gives 28.46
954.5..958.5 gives 31.53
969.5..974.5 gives 33.14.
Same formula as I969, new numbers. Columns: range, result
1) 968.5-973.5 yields 34.6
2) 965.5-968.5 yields 33.4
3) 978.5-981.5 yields 29.2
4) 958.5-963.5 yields 33.1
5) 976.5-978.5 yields 31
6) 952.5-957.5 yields 33.6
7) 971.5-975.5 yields 33.1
